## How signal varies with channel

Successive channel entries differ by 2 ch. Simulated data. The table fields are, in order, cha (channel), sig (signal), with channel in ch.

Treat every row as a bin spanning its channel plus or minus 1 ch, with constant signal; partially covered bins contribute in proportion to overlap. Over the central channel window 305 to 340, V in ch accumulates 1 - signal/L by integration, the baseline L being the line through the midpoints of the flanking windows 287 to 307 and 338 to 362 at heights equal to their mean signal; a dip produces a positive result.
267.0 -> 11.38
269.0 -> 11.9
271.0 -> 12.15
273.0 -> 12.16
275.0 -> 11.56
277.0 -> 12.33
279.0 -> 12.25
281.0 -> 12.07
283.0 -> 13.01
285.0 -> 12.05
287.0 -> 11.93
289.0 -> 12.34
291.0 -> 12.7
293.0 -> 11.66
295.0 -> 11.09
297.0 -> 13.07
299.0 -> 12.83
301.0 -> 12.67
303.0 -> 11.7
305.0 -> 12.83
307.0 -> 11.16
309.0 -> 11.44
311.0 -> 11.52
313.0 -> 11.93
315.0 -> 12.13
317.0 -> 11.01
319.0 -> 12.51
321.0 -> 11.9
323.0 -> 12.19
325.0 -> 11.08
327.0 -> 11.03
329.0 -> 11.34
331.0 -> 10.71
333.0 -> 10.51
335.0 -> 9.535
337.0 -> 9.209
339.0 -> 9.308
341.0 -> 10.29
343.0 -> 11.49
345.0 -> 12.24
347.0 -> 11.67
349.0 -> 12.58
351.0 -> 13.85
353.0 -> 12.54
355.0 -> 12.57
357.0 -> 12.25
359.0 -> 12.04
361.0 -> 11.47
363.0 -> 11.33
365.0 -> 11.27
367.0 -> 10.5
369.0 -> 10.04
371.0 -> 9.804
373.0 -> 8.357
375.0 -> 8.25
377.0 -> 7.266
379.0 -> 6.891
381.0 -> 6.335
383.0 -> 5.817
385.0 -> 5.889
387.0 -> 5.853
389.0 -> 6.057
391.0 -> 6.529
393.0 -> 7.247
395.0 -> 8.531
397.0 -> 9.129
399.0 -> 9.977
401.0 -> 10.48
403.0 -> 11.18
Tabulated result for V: 2.68 ch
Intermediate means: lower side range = 12.2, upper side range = 11.9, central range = 11.1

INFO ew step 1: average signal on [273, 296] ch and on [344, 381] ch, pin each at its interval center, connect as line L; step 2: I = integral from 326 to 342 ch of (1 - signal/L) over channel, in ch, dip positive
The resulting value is 1.4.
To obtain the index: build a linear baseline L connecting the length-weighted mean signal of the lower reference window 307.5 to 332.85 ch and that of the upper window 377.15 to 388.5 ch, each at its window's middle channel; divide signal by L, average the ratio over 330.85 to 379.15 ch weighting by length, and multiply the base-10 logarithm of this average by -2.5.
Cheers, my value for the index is -0.25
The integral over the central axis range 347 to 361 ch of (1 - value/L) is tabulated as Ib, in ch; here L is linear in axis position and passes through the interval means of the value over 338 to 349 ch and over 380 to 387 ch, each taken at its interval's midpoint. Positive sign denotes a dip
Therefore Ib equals -3.9 ch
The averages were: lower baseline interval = 11.1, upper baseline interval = 5.99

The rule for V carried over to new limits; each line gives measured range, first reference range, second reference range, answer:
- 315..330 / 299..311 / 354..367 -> 0.37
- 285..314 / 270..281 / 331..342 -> -2.21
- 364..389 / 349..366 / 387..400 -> 5.08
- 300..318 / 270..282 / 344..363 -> 0.53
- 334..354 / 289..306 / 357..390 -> -2.42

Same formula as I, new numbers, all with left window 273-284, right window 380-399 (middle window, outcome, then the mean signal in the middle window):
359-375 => -4.55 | 10.4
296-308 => -1.34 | 12.4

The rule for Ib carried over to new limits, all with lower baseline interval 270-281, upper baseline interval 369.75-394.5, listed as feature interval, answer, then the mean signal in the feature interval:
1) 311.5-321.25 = -1.6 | 11.9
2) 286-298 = -0.9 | 12.1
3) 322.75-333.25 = -1.6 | 11.1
